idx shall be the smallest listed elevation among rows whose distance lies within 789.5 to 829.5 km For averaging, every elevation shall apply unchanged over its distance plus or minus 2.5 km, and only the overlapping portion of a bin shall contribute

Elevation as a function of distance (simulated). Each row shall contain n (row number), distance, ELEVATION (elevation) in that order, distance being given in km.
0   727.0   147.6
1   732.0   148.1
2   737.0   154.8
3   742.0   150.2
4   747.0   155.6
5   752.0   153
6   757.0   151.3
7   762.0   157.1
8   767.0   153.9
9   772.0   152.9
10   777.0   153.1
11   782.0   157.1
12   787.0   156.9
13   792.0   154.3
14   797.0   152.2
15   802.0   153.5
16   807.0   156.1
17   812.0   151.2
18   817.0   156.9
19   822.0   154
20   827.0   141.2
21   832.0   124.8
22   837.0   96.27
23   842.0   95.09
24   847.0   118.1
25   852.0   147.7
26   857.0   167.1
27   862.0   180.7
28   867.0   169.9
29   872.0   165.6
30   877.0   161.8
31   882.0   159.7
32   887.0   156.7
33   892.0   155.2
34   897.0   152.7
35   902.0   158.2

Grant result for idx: 141.2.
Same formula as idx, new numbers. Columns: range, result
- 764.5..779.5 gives 152.9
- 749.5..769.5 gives 151.3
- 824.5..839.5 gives 96.27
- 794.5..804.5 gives 152.2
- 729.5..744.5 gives 148.1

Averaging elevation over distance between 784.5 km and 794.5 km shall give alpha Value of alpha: 156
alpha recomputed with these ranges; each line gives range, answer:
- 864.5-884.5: 164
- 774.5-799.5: 155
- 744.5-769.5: 154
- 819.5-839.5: 129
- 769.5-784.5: 154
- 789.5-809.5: 154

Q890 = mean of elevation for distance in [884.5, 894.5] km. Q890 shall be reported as 156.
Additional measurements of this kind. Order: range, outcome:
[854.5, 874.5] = 171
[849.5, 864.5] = 165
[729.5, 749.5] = 152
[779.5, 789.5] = 157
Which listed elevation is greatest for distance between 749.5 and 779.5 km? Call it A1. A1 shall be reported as 157.1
